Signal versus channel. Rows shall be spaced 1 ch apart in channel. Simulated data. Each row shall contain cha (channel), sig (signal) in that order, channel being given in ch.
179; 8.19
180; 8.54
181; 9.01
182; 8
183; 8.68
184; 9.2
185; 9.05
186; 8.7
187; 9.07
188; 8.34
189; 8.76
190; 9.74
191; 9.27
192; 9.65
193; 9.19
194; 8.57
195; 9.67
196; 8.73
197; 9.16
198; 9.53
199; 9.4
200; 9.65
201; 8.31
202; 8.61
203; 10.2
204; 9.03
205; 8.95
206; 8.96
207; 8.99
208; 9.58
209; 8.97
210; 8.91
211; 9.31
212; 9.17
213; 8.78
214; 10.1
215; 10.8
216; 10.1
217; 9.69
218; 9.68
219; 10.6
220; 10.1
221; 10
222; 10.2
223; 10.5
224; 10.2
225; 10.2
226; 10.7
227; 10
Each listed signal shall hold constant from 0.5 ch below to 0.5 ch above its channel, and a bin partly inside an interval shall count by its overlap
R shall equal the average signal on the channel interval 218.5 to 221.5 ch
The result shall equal 10.2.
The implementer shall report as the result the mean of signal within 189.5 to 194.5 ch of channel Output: 9.28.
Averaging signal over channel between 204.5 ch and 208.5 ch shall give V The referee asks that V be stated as 9.12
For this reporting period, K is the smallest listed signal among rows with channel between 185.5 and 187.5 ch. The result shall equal 8.7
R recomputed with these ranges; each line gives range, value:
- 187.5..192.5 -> 9.15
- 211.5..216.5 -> 9.79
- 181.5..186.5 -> 8.73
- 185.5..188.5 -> 8.7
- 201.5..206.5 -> 9.15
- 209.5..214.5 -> 9.25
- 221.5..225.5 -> 10.3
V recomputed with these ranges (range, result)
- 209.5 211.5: 9.11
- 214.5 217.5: 10.2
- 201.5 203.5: 9.4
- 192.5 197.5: 9.06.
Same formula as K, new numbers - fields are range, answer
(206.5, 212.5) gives 8.91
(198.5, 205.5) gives 8.31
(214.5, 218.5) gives 9.68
